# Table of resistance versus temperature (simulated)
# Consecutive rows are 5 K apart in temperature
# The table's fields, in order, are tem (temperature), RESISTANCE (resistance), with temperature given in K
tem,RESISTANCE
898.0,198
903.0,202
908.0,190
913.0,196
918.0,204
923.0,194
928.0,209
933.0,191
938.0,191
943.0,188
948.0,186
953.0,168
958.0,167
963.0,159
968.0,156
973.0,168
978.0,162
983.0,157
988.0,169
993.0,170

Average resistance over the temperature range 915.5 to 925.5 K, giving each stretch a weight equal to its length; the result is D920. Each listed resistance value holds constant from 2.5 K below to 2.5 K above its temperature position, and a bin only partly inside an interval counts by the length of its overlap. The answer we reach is 199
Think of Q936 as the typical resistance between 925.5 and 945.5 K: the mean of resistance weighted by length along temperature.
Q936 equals 195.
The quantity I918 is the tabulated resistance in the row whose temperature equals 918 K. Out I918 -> 204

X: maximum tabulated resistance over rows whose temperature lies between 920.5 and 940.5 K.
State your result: 209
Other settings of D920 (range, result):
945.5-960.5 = 174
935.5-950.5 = 188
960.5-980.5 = 161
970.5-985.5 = 162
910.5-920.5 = 200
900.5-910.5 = 196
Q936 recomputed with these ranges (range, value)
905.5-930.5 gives 199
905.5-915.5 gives 193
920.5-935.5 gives 198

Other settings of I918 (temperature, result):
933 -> 191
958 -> 167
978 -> 162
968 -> 156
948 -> 186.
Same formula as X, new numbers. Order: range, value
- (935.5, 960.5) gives 191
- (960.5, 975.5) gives 168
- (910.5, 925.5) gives 204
